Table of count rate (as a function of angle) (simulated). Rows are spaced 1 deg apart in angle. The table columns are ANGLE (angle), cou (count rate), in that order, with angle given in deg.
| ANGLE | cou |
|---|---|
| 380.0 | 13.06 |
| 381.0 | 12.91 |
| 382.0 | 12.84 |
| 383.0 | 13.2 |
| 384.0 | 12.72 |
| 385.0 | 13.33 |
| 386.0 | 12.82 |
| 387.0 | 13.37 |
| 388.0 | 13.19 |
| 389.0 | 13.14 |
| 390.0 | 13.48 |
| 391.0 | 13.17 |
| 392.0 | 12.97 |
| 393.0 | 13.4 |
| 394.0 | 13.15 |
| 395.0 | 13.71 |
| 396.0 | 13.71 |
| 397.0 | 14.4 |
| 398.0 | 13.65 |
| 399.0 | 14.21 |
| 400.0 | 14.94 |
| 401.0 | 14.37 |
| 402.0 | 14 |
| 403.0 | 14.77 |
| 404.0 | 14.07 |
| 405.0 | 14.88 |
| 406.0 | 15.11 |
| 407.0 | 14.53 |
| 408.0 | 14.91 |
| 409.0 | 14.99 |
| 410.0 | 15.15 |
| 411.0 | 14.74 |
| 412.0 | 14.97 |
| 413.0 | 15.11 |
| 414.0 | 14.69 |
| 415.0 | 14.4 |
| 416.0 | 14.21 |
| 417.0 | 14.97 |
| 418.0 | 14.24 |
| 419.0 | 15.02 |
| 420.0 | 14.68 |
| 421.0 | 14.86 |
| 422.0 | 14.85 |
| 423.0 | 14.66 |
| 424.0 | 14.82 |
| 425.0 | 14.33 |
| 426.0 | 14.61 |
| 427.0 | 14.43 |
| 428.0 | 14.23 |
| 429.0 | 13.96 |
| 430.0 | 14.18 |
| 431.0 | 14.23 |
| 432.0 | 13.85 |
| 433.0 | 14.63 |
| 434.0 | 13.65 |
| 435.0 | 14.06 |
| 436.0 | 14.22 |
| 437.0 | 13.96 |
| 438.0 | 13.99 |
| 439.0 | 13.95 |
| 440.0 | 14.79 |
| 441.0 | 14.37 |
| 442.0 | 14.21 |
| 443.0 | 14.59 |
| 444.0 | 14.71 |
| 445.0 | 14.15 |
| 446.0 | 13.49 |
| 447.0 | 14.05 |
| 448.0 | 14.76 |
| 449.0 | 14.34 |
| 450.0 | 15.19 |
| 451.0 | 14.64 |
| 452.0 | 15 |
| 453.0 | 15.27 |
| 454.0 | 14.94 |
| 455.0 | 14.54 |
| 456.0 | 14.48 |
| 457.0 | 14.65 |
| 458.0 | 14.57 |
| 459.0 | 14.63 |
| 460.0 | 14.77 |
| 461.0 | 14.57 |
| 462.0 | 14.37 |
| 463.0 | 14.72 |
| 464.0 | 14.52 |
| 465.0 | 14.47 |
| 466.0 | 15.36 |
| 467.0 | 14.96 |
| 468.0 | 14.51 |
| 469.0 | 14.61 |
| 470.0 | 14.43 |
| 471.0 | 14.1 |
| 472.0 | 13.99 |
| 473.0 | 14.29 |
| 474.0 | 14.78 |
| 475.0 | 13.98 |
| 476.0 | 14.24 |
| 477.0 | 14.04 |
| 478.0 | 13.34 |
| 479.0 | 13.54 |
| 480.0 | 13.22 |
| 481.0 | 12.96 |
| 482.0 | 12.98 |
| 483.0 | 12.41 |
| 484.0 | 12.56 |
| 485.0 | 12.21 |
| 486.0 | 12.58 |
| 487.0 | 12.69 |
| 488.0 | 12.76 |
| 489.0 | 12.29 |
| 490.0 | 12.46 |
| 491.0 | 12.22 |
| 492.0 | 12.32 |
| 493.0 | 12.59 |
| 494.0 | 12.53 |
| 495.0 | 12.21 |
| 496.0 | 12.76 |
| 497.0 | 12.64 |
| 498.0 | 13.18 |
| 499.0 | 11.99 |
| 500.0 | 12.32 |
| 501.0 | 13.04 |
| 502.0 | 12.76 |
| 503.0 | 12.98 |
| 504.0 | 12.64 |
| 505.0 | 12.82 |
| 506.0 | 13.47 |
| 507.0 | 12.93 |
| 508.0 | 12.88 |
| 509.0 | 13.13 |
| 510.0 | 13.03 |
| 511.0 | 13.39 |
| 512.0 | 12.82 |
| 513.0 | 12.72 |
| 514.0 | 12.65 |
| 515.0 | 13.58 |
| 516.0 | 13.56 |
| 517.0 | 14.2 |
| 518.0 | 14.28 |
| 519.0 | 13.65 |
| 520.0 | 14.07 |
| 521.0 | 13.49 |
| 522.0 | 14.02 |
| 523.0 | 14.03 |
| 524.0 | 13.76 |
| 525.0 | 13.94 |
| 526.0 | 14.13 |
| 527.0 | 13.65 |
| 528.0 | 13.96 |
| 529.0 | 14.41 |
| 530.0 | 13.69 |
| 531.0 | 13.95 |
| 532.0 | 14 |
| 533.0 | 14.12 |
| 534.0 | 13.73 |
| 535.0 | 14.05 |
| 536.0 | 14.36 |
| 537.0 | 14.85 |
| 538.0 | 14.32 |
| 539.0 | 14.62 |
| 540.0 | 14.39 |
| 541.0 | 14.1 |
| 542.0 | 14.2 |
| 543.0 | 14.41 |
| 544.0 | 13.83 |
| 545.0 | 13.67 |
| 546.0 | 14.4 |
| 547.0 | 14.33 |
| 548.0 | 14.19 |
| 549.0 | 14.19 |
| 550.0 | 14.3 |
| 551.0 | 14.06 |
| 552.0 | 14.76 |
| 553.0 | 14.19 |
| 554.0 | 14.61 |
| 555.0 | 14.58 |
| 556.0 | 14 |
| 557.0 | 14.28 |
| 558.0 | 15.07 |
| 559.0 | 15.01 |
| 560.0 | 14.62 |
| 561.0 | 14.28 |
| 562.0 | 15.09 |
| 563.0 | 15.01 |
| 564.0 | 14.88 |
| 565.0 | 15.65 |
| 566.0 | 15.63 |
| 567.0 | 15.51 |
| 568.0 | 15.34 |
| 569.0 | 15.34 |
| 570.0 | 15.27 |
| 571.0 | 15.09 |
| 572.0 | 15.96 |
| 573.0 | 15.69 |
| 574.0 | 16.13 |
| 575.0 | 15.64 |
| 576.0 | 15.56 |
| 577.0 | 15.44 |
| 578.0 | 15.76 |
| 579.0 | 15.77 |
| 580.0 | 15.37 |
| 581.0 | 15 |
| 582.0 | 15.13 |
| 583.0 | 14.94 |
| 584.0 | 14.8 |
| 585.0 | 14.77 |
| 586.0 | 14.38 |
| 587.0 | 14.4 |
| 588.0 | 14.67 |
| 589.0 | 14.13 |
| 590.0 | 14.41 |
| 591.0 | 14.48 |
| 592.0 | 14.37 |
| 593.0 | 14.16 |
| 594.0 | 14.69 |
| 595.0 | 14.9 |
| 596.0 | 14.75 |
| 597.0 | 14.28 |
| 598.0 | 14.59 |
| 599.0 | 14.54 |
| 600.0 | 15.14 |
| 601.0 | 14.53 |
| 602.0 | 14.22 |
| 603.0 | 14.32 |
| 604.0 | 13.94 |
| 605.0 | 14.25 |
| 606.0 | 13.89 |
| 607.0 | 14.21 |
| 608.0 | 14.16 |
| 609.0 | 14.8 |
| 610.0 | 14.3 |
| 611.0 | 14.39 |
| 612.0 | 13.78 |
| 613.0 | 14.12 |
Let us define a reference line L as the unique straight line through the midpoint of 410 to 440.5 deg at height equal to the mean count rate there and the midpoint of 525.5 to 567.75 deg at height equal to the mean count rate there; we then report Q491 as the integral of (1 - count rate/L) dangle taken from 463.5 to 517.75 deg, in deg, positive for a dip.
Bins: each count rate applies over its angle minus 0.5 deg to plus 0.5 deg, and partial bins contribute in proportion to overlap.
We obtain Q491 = 4.4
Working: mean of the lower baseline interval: 14.5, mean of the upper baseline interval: 14.4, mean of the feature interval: 13.3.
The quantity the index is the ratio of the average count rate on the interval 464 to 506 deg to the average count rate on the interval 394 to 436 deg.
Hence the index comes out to 0.9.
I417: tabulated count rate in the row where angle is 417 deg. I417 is 14.97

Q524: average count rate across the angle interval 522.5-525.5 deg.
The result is 13.9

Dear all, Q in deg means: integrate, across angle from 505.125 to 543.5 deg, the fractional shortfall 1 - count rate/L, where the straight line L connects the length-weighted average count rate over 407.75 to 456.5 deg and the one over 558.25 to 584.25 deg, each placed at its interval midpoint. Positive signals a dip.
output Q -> 3.18 deg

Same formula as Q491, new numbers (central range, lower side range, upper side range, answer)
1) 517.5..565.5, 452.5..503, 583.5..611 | -0.8 deg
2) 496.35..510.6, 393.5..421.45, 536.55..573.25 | 1.7 deg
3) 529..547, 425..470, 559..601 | 0.8 deg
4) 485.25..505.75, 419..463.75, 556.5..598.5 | 2.9 deg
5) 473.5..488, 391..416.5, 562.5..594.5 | 1.4 deg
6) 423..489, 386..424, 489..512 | -3.4 deg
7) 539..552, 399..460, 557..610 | 0.5 deg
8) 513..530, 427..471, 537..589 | 1.0 deg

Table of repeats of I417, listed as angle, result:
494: 12.53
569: 15.34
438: 13.99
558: 15.07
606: 13.89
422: 14.85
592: 14.37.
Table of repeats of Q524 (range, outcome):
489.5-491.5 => 12.3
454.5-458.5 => 14.6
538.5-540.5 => 14.5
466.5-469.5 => 14.7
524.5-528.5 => 13.9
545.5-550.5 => 14.3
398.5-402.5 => 14.4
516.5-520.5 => 14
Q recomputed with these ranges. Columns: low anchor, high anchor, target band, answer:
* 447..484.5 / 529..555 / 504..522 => 1.16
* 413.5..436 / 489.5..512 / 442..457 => -0.75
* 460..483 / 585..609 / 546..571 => -0.72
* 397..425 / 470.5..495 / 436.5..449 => -0.26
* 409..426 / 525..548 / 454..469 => -0.15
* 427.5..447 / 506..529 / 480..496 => 1.43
